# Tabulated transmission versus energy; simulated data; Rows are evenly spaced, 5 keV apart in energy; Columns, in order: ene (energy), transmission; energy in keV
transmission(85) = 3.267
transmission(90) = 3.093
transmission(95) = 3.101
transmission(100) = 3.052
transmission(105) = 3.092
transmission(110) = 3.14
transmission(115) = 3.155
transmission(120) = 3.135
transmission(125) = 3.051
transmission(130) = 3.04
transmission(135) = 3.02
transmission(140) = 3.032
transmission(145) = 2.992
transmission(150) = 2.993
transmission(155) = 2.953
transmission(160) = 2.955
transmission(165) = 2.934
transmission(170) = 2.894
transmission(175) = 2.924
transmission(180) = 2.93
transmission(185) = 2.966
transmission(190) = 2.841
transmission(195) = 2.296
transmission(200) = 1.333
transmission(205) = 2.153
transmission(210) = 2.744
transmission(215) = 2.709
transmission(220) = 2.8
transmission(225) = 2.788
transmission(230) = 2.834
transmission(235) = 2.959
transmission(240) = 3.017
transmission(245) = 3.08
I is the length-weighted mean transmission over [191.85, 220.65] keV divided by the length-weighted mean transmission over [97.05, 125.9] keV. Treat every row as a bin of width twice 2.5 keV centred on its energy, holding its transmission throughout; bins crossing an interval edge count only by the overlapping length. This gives 0.7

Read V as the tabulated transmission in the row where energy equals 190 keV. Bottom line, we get 2.841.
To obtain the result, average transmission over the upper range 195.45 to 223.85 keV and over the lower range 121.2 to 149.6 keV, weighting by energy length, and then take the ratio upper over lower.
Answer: 0.78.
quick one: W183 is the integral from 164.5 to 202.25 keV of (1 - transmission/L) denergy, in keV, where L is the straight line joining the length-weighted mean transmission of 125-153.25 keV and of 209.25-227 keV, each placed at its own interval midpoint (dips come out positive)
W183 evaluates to 3.2 keV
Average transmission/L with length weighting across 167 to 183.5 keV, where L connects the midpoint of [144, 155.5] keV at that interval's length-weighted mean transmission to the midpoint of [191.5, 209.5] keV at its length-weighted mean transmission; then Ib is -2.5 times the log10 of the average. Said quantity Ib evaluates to -0.16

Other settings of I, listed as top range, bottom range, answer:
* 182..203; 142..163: 0.80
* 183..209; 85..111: 0.75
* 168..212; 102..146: 0.83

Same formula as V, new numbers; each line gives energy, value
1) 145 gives 2.992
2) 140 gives 3.032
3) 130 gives 3.04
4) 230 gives 2.834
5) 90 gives 3.093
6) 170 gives 2.894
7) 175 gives 2.924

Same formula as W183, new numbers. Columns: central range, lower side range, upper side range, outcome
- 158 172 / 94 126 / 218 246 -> 0.41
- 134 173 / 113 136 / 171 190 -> 0.40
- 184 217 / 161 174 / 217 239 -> 5.47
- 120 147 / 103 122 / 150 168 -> 0.12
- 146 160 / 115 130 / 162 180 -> 0.06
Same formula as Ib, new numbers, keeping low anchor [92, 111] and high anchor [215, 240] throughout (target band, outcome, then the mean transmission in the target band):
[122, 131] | 0.00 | 3.05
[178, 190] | 0.00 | 2.93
